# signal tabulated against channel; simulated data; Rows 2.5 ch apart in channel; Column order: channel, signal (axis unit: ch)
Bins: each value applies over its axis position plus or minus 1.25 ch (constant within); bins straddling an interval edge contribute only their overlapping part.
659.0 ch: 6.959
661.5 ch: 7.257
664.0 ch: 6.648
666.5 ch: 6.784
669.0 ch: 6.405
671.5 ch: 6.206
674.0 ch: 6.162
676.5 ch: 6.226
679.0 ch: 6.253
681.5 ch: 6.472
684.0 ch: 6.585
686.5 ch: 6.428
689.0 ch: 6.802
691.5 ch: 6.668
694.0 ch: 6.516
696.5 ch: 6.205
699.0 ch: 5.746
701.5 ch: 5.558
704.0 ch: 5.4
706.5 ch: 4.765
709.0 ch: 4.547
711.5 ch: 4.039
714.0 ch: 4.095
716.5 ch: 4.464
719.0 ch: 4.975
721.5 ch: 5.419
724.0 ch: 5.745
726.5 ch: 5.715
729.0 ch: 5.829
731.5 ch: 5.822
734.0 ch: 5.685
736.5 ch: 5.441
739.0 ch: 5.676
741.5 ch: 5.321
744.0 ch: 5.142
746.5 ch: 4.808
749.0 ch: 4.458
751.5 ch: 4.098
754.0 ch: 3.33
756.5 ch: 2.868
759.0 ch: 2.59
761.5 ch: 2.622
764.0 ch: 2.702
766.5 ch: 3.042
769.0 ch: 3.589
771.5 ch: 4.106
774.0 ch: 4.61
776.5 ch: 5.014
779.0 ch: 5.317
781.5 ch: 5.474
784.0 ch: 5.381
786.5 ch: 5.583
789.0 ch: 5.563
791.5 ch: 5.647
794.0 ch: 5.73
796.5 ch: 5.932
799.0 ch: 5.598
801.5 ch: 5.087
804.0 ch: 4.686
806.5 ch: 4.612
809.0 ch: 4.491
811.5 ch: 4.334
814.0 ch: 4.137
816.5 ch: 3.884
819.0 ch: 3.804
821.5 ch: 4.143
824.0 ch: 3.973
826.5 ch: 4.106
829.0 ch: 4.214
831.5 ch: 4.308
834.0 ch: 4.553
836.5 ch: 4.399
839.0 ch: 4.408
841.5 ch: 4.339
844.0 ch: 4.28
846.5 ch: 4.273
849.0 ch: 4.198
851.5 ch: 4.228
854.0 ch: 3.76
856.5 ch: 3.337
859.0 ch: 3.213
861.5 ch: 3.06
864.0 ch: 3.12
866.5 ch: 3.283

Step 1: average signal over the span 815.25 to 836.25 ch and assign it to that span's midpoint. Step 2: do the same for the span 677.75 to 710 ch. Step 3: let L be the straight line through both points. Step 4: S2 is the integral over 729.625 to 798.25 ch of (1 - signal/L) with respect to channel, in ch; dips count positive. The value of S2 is 4.4 ch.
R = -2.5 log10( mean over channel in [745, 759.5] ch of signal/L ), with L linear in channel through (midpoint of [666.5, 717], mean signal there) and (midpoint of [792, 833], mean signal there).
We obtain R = 0.350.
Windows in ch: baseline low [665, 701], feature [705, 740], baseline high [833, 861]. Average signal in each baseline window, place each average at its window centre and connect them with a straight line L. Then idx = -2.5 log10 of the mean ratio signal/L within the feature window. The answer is 0.13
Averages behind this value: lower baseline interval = 6.37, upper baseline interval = 4.06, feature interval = 5.16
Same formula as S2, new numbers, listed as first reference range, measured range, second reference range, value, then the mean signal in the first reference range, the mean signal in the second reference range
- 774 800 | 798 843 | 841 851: 3.8 ch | 5.48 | 4.26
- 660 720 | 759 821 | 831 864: 1.1 ch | 5.89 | 3.99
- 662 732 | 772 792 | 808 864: -2.3 ch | 5.82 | 4.04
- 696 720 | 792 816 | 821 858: -3.1 ch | 4.94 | 4.16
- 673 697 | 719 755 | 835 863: 3.1 ch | 6.44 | 3.95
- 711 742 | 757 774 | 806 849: 5.8 ch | 5.28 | 4.24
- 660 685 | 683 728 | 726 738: 4.0 ch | 6.5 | 5.7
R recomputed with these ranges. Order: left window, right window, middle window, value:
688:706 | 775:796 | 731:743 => 0.044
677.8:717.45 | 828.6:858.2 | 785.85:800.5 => -0.206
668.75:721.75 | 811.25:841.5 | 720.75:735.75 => -0.073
